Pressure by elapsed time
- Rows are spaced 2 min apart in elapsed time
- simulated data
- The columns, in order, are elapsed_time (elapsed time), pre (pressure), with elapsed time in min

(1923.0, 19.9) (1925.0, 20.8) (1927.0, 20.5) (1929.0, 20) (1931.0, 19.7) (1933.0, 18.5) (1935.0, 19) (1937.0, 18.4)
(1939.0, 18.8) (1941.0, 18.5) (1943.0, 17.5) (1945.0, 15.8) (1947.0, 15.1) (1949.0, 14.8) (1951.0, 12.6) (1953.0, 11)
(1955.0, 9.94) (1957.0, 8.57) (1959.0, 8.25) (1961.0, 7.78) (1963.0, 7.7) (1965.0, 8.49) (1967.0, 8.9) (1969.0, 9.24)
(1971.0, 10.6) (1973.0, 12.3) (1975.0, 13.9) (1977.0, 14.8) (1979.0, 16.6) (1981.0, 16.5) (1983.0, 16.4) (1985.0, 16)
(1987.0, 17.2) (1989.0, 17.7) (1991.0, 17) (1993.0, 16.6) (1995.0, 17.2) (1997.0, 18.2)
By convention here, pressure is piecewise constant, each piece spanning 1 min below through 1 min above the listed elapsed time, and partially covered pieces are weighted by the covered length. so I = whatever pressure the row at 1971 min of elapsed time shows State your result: 10.6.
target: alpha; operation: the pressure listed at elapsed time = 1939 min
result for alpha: 18.8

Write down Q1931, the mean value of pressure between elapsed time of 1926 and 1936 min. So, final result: 19.5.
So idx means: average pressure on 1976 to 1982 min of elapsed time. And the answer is 16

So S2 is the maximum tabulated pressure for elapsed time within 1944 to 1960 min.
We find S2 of 15.8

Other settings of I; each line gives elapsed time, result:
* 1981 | 16.5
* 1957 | 8.57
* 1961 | 7.78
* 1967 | 8.9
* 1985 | 16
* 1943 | 17.5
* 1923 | 19.9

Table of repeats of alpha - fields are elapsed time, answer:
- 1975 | 13.9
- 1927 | 20.5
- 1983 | 16.4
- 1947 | 15.1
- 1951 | 12.6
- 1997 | 18.2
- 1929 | 20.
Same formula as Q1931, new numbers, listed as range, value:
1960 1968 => 8.22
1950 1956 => 11.2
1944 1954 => 13.9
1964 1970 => 8.88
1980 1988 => 16.5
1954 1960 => 8.92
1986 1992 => 17.3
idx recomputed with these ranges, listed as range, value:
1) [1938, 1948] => 17.1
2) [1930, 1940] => 18.9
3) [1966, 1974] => 10.3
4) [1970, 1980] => 13.6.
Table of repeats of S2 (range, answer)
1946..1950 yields 15.1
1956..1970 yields 9.24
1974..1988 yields 17.2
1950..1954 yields 12.6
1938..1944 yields 18.8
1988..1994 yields 17.7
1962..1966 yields 8.49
